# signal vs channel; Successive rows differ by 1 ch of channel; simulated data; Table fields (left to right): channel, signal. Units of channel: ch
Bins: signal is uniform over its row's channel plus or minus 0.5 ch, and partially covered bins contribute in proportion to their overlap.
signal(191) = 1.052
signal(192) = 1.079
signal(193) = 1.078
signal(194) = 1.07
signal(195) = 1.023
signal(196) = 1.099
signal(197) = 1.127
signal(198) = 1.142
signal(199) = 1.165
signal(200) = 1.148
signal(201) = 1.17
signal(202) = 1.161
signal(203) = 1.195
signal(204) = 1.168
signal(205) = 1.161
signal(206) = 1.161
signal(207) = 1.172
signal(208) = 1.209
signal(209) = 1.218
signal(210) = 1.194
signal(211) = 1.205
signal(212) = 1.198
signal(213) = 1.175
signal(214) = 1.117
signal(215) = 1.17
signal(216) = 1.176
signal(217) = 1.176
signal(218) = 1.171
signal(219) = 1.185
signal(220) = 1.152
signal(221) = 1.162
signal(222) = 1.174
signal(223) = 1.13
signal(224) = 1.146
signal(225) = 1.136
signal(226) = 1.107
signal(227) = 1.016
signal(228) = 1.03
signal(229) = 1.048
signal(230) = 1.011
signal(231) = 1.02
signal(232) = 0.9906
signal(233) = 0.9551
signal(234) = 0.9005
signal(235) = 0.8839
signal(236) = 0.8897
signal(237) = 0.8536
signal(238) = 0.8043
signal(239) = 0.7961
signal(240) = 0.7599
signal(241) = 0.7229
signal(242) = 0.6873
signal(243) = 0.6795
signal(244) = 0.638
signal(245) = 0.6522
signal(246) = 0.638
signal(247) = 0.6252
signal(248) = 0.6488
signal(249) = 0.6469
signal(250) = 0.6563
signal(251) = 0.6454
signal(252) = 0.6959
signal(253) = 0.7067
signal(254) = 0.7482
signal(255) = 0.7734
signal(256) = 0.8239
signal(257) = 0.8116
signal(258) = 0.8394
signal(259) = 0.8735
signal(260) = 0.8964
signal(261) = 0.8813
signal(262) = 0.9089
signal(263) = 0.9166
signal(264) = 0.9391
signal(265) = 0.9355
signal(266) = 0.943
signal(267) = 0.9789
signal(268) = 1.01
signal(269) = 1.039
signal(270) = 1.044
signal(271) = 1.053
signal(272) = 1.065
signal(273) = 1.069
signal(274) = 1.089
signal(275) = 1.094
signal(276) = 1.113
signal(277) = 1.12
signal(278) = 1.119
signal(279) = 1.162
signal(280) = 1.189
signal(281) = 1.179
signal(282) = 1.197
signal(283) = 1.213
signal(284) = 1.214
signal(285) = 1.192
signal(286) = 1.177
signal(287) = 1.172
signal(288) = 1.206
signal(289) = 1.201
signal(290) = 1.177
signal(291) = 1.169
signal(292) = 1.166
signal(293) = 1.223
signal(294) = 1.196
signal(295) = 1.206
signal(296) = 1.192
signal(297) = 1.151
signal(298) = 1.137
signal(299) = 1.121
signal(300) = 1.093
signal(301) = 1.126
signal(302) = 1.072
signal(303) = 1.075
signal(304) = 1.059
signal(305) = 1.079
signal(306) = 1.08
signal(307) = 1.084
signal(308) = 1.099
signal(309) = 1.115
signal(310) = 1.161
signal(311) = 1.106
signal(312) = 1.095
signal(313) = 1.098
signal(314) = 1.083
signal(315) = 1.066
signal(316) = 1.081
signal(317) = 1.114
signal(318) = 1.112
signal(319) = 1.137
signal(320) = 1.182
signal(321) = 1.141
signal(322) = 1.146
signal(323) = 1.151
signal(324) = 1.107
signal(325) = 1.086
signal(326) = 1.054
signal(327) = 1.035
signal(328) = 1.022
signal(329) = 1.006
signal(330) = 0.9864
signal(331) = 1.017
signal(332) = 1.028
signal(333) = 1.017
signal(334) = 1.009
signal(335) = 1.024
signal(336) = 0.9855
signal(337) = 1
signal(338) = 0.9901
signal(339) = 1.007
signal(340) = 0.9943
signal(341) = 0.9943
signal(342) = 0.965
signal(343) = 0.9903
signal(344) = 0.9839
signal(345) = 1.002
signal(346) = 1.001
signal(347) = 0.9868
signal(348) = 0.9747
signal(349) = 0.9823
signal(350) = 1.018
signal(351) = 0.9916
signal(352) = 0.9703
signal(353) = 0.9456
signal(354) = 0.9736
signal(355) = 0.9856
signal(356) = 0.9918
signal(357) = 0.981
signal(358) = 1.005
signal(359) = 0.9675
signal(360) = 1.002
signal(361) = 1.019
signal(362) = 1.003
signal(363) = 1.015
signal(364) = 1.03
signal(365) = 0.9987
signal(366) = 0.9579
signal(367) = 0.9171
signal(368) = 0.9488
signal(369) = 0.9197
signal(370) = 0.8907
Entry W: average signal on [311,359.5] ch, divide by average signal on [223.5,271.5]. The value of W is 1.2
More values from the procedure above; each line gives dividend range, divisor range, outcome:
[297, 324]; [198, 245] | 1.06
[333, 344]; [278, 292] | 0.84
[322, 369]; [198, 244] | 0.95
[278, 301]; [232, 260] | 1.55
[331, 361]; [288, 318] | 0.88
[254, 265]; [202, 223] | 0.74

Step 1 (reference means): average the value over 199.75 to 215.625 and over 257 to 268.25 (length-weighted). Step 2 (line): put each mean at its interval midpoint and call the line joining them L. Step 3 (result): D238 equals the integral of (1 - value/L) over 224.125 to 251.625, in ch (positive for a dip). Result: 5.4 ch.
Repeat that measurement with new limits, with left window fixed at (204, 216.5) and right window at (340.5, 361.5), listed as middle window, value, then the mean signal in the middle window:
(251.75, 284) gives 3.2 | 0.988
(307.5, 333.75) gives -1.4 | 1.09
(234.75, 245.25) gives 3.5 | 0.76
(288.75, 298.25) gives -1.0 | 1.18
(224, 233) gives 0.8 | 1.05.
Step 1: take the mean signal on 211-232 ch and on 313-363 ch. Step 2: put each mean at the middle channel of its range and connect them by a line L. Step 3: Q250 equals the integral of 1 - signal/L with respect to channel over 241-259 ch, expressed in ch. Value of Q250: 6.4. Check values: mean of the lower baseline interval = 1.12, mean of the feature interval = 0.706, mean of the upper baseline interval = 1.03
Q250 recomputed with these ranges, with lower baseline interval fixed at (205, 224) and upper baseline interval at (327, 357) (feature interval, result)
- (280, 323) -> -3.6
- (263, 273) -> 0.9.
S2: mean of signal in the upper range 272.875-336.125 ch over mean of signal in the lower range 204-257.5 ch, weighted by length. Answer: 1.17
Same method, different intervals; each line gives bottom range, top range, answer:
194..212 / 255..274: 0.82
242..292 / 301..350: 1.11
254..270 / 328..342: 1.11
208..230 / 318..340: 0.92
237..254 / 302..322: 1.59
